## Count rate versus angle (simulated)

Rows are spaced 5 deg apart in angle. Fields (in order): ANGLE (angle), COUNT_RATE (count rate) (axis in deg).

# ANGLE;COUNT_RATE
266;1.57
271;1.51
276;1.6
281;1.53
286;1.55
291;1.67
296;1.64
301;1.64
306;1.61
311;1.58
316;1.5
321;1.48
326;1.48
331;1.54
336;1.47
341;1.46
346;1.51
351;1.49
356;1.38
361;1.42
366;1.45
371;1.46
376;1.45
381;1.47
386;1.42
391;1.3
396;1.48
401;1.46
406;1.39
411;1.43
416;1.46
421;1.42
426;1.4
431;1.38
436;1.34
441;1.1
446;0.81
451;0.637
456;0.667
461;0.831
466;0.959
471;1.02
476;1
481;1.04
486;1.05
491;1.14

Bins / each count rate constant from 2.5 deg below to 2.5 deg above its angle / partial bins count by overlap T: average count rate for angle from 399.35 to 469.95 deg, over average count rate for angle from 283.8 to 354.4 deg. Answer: 0.8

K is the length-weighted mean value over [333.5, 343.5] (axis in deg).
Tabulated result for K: 1.46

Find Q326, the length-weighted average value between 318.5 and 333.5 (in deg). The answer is 1.5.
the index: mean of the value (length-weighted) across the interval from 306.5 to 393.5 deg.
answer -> 1.47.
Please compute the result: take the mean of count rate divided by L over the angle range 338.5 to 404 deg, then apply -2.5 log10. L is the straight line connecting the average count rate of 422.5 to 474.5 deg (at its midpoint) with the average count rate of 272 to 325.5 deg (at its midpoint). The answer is -0.11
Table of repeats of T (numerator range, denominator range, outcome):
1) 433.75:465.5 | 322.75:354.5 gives 0.60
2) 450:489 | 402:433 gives 0.65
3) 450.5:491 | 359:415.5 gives 0.65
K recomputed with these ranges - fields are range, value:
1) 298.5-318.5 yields 1.58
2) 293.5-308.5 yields 1.63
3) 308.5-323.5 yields 1.52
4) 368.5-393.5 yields 1.42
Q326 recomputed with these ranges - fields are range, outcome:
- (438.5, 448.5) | 0.955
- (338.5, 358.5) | 1.46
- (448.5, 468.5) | 0.773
